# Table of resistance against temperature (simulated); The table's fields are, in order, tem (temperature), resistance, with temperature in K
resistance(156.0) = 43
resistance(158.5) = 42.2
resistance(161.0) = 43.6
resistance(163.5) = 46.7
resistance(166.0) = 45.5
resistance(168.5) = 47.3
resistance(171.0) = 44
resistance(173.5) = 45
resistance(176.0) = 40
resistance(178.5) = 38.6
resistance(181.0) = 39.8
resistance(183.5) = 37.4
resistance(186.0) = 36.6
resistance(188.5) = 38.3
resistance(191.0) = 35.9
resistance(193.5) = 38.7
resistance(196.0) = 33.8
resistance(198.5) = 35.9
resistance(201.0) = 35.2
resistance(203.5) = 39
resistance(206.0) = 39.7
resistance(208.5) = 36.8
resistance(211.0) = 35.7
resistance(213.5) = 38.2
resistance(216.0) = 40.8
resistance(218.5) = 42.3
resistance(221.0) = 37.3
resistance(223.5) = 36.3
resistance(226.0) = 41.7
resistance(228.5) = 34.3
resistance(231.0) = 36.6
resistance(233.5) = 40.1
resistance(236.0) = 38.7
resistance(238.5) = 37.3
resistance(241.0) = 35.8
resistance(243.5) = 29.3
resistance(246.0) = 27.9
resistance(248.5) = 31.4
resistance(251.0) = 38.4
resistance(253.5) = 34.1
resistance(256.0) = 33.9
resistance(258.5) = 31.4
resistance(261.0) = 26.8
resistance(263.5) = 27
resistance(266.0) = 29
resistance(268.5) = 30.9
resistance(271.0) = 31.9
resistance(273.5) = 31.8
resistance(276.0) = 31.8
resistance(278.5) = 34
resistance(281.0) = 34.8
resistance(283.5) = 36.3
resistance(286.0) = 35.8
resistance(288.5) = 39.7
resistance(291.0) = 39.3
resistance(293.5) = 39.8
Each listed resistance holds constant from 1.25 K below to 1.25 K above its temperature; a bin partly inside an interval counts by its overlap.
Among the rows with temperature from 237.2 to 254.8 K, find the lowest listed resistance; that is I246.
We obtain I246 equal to 27.9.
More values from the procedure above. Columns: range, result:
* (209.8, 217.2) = 35.7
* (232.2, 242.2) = 35.8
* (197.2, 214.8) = 35.2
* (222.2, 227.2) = 36.3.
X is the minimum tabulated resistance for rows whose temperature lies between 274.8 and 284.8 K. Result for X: 31.8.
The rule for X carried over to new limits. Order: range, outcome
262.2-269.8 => 27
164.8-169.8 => 45.5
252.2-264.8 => 26.8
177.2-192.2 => 35.9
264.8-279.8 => 29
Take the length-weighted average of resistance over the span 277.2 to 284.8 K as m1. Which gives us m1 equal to 35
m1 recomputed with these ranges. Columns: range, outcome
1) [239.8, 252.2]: 32.5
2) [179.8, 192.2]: 37.6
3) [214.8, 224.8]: 39.2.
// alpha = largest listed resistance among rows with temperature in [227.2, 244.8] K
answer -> 40.1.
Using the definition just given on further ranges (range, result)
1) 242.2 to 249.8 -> 31.4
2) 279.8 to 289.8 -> 39.7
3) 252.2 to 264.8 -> 34.1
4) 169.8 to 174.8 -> 45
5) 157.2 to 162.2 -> 43.6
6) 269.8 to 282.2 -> 34.8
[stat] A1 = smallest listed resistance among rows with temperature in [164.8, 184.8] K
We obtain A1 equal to 37.4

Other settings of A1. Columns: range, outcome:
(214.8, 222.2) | 37.3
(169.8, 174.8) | 44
